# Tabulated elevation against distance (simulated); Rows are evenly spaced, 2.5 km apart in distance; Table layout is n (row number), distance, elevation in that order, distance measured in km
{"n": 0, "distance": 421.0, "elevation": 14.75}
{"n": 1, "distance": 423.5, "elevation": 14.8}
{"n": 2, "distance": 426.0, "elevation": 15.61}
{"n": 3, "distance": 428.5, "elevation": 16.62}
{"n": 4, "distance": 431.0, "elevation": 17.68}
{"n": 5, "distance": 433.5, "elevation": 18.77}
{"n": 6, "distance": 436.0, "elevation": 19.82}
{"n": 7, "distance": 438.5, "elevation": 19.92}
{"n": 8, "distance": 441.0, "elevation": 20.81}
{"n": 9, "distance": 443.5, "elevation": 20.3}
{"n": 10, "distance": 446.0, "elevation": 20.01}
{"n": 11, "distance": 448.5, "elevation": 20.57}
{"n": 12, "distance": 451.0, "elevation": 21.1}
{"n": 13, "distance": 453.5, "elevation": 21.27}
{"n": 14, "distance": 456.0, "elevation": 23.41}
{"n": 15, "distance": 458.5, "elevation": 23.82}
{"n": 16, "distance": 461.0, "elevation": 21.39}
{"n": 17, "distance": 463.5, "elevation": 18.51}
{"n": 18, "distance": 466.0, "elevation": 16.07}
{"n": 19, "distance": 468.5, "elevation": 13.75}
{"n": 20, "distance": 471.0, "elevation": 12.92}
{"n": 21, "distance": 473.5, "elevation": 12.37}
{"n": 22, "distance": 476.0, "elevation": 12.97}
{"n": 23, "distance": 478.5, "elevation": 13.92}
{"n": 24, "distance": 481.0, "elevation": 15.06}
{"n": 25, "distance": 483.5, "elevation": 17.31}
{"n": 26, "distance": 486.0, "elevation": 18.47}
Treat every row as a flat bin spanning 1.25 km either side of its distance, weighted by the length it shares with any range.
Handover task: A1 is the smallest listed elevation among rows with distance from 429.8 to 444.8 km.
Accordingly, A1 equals 17.68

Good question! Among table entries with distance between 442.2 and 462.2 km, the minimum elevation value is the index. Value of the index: 20.01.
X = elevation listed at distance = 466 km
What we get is 16.07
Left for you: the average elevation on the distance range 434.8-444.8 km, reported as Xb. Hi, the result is 20.2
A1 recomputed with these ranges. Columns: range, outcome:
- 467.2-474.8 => 12.37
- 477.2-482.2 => 13.92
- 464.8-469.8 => 13.75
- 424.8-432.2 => 15.61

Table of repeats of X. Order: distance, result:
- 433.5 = 18.77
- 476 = 12.97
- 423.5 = 14.8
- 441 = 20.81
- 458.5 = 23.82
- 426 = 15.61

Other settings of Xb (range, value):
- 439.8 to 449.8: 20.4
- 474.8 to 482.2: 14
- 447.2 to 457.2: 21.6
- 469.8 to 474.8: 12.6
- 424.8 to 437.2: 17.7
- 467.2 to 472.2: 13.4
